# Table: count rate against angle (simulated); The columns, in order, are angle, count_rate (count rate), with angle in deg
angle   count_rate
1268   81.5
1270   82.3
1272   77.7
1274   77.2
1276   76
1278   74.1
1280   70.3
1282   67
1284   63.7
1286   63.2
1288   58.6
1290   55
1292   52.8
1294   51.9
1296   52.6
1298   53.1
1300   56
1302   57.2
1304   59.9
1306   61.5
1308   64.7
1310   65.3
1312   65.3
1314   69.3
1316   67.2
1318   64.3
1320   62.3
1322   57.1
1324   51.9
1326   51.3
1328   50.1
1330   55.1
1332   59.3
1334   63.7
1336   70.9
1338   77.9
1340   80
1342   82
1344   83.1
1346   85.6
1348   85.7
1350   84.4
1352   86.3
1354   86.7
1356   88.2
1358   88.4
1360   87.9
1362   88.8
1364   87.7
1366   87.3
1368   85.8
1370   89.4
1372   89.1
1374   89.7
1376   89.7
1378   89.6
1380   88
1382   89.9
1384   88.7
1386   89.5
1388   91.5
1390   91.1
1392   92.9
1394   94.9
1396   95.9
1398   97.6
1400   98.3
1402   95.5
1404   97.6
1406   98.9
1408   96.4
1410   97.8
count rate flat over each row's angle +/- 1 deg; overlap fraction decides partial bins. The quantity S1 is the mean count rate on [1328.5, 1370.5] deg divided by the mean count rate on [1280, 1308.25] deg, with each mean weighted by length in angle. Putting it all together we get 1.4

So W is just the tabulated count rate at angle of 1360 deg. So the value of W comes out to 87.9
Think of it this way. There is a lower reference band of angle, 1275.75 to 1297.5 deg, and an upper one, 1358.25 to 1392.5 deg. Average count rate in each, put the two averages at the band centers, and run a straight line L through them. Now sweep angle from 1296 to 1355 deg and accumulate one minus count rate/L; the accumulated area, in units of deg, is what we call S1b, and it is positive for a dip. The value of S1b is 5.4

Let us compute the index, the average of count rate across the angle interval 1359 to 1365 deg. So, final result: 88.1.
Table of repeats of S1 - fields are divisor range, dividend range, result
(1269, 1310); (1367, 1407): 1.45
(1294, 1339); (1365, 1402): 1.51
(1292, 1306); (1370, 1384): 1.61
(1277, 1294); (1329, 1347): 1.17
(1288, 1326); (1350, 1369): 1.48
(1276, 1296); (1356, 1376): 1.42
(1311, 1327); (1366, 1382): 1.45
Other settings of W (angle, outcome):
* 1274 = 77.2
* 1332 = 59.3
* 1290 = 55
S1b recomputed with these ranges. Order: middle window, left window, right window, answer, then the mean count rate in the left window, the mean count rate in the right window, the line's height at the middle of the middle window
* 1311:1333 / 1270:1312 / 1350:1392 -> 4.1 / 63.4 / 88.7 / 73.2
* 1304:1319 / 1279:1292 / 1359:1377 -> 1.2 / 62.2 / 88.4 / 70.4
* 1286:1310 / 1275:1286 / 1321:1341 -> 3.4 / 69.6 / 61.7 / 66.9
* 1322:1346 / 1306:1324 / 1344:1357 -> 3.1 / 63.6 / 85.9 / 75.5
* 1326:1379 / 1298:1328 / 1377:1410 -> -2.6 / 60.3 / 93.6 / 76.7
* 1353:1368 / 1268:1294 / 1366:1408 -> -0.3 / 68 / 92.2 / 86.1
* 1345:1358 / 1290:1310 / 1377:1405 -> -1.5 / 57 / 92.9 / 77.3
